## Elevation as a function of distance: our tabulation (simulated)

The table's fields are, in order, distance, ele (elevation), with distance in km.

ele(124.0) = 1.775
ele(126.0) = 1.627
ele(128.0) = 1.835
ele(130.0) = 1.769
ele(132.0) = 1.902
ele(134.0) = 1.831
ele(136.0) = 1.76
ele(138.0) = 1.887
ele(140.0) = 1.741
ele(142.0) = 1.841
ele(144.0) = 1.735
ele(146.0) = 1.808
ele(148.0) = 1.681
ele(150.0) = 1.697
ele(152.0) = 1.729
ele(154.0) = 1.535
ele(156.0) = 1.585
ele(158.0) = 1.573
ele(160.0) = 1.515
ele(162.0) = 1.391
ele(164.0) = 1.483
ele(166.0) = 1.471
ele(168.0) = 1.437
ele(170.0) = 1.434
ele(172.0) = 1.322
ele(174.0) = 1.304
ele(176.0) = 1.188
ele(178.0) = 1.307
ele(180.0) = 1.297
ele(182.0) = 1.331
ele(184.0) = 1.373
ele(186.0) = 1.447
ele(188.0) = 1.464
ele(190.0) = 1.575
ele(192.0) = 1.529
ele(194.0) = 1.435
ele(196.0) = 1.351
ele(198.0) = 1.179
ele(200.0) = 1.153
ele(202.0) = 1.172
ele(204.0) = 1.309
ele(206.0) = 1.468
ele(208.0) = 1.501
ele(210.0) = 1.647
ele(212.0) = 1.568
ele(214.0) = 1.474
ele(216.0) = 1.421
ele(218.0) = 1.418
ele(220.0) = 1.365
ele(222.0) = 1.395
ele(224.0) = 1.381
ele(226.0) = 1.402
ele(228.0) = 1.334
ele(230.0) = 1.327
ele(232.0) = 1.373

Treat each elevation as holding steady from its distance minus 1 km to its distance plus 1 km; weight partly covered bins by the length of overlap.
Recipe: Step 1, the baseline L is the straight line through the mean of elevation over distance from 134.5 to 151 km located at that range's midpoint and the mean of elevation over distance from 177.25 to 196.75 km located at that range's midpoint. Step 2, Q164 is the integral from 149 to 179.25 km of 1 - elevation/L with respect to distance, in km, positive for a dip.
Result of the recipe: 2.6 km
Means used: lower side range 1.77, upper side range 1.41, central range 1.46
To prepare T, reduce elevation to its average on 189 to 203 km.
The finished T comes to 1.34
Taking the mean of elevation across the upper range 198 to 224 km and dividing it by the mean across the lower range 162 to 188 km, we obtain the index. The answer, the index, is 1.02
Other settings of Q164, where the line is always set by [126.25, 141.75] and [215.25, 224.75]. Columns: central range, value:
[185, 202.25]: 1.7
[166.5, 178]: 2.0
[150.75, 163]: 1.0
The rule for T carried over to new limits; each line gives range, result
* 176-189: 1.36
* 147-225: 1.43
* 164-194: 1.4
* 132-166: 1.68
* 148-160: 1.62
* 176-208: 1.36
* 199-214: 1.41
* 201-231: 1.41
